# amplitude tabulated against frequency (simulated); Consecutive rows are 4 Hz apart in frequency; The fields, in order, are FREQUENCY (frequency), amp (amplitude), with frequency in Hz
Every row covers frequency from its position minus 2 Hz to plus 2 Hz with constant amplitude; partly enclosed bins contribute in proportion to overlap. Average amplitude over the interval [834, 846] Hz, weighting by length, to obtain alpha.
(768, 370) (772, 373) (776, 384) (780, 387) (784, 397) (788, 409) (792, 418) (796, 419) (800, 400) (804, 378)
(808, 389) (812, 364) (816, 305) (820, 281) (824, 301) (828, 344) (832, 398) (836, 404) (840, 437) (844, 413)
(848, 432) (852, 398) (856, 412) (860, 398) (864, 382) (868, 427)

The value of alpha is 418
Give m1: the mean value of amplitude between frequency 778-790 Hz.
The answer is 398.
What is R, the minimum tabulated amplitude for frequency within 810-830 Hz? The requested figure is 281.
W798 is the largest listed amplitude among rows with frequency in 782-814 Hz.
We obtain 419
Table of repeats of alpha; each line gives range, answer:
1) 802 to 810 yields 384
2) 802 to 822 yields 343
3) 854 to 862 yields 405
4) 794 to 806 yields 399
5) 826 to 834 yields 371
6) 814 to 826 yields 296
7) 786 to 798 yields 415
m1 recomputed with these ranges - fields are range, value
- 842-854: 414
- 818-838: 346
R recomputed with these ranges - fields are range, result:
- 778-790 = 387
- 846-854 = 398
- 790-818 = 305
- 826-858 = 344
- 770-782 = 373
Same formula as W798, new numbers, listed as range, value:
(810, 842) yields 437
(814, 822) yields 305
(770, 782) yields 387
